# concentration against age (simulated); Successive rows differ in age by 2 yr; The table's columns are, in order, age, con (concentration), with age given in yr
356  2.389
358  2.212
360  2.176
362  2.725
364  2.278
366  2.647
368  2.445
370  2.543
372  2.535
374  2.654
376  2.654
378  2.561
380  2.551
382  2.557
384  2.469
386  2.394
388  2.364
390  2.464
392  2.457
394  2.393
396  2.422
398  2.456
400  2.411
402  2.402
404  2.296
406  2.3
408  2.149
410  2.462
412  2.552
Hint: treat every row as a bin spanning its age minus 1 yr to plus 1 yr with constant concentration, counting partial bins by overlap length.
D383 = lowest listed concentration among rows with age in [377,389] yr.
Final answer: 2.364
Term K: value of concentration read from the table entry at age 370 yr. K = 2.543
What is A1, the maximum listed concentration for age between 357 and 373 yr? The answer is 2.725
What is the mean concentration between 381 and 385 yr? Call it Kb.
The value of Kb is 2.51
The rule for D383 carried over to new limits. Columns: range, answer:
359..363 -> 2.176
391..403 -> 2.393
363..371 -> 2.278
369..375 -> 2.535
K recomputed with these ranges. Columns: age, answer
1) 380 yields 2.551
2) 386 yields 2.394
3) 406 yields 2.3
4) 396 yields 2.422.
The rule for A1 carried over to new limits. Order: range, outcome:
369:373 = 2.543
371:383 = 2.654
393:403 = 2.456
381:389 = 2.557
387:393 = 2.464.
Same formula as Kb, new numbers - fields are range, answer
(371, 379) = 2.6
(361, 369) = 2.52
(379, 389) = 2.47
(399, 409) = 2.31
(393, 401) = 2.42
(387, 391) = 2.41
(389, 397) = 2.43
